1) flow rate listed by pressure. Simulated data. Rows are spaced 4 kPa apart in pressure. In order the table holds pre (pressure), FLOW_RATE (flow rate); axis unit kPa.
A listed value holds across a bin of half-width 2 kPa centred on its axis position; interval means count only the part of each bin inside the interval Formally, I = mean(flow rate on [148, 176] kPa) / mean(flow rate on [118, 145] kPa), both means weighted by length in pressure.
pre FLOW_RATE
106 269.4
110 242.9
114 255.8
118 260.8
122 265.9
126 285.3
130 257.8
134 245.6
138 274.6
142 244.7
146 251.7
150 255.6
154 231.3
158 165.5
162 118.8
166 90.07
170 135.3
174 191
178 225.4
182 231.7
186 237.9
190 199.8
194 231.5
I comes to 0.6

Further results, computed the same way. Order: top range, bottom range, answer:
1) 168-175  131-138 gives 0.62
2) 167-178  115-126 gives 0.63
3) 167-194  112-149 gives 0.77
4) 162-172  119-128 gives 0.42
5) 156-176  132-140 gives 0.54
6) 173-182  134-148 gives 0.84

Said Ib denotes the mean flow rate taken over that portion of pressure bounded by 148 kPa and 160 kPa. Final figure 217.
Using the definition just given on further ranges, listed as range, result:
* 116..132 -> 267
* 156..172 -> 127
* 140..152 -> 251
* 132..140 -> 260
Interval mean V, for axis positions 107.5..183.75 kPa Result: 223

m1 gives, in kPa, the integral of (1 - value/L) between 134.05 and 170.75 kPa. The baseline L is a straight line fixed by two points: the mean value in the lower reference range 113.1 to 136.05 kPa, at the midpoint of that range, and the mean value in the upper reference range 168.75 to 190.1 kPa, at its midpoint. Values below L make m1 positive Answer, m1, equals 5.5 kPa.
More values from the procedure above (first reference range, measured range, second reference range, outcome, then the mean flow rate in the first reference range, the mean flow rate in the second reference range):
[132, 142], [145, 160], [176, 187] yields 1.5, 257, 231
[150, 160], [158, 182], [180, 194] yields 6.3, 210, 224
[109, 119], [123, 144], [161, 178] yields -4.5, 253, 145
